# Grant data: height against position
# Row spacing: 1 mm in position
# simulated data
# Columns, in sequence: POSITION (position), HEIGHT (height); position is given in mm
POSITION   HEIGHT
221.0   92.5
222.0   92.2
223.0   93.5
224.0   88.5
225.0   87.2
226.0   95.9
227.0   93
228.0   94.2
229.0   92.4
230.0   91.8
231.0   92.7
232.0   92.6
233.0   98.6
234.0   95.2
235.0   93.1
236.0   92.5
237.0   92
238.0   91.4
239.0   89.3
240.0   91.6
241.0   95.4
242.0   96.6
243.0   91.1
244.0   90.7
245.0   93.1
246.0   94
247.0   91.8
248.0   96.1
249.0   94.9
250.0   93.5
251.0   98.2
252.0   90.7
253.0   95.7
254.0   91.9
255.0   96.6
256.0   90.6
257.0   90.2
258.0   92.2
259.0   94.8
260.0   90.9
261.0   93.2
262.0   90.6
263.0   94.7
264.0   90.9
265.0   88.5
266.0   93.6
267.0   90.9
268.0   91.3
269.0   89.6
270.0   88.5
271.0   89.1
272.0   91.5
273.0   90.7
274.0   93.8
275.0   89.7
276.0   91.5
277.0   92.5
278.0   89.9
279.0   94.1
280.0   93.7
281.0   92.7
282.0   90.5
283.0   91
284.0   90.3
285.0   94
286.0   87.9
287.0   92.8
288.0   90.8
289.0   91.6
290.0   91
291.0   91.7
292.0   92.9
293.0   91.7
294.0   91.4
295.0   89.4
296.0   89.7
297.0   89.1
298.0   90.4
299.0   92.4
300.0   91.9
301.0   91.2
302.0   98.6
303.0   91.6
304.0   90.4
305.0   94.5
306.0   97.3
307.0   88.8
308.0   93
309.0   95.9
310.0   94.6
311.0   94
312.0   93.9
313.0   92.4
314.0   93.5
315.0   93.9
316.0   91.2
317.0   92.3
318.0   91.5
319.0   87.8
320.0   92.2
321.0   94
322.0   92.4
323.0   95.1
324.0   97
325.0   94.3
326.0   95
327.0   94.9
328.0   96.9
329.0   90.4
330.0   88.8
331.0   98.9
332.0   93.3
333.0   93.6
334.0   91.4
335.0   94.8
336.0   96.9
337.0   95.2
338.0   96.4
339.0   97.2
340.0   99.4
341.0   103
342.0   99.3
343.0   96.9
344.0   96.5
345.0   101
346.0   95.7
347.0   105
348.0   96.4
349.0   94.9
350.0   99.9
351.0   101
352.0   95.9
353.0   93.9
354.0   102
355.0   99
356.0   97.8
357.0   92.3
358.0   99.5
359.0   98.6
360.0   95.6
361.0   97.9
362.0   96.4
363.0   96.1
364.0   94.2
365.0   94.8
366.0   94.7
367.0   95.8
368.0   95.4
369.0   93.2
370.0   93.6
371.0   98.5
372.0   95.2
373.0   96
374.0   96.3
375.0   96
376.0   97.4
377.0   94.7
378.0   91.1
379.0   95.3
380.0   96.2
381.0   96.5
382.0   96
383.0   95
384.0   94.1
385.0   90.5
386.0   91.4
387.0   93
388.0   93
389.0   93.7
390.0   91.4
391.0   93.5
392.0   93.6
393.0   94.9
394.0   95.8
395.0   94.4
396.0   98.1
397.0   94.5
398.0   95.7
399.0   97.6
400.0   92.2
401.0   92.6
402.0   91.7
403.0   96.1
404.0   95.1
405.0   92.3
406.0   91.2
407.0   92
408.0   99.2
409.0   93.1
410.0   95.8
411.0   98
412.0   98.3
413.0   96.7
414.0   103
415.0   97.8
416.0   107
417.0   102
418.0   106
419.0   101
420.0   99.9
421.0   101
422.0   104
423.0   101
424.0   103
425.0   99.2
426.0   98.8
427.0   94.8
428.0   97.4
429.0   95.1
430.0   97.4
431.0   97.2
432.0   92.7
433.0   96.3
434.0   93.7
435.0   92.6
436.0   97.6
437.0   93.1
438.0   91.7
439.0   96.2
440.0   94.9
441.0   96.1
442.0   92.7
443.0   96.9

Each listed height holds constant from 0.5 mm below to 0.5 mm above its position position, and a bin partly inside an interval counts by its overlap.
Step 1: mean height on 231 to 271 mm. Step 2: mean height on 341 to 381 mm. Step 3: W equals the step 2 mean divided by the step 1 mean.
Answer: 1.04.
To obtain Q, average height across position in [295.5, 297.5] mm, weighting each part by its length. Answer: 89.4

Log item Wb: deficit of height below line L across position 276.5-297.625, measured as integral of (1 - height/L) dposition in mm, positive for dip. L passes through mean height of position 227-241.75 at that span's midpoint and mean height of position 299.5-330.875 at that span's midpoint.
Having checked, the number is 0.4 mm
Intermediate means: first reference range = 93.1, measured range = 91.4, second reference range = 93.3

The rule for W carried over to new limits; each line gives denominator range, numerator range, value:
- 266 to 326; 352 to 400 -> 1.03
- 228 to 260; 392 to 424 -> 1.04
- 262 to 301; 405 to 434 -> 1.08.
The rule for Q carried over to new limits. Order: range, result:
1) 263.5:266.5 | 91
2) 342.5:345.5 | 98.1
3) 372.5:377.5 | 96.1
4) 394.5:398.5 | 95.7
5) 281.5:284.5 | 90.6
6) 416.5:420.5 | 102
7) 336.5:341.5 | 98.2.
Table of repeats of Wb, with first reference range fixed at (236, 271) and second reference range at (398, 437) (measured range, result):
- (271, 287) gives 0.3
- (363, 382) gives 0.1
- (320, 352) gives -0.5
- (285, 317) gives 0.5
